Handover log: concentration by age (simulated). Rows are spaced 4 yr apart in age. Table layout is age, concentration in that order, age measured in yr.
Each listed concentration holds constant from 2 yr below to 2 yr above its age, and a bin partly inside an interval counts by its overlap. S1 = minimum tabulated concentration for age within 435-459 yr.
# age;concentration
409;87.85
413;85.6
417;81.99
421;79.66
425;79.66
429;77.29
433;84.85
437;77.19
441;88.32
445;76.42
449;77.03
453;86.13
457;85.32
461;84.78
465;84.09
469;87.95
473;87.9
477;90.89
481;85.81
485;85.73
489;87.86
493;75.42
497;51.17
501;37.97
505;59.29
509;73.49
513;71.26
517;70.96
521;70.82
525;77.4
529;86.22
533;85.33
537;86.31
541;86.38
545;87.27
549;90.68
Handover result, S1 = 76.42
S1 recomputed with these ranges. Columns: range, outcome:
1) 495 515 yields 37.97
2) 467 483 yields 85.81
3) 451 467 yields 84.09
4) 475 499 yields 51.17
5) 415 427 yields 79.66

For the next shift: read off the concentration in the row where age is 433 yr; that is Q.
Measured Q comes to 84.85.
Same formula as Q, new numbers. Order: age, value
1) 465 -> 84.09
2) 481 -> 85.81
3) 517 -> 70.96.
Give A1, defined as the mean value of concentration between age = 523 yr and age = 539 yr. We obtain 83.8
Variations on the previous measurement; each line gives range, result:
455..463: 85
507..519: 71.9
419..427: 79.7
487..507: 62.3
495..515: 58.6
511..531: 75.3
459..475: 86.2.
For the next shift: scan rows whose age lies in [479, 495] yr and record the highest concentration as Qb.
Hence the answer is 87.86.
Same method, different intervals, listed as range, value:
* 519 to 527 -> 77.4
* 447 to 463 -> 86.13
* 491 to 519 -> 75.42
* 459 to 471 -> 87.95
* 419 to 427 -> 79.66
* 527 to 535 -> 86.22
